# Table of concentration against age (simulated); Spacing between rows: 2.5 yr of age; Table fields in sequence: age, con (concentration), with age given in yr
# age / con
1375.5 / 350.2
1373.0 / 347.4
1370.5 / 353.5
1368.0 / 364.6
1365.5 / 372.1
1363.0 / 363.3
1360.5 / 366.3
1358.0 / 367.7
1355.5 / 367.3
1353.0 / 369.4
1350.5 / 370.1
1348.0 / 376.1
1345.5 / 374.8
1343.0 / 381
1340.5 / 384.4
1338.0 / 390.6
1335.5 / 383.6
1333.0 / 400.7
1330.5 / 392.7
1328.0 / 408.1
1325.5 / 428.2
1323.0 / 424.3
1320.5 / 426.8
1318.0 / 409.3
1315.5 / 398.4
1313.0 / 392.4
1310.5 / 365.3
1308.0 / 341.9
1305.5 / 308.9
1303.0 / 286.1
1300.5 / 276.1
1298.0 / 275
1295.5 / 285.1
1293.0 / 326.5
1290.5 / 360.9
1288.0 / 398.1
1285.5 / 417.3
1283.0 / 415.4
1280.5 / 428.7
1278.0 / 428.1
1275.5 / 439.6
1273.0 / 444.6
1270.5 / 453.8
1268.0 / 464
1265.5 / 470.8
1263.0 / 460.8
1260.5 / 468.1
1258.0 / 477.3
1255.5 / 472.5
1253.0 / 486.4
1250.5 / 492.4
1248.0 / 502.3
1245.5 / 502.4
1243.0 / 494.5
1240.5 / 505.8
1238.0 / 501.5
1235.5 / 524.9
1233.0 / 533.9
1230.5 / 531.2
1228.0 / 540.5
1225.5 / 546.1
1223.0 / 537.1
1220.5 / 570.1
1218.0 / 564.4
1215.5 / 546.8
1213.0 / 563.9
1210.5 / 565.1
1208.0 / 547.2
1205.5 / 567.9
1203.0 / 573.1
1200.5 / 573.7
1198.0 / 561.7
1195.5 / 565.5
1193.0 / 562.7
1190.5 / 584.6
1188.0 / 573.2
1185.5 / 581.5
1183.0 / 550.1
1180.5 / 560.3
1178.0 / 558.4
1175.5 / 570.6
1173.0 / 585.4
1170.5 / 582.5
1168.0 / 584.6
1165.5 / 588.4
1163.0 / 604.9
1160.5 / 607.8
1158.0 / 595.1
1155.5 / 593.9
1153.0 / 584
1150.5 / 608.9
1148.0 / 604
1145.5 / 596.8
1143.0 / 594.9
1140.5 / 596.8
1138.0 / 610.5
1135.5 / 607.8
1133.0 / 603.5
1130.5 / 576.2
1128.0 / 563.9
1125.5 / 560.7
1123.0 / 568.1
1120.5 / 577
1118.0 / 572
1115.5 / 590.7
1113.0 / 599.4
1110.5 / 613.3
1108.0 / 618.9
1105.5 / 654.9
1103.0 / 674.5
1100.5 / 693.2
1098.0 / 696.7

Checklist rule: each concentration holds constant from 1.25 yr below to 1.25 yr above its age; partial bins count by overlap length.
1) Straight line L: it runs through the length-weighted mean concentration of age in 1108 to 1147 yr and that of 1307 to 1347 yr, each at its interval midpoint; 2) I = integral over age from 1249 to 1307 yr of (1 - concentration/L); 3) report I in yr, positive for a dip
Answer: 5.0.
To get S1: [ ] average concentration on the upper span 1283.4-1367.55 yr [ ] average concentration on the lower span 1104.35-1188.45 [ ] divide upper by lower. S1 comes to 0.63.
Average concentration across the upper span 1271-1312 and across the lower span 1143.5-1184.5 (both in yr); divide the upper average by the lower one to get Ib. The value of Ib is 0.6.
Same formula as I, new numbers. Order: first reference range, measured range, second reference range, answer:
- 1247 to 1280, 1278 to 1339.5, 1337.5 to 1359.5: 6.2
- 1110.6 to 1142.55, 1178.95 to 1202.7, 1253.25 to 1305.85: -2.8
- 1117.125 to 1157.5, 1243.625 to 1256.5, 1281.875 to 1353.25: -1.1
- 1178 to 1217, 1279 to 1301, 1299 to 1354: 3.8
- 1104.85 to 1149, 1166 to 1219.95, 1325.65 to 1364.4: -4.0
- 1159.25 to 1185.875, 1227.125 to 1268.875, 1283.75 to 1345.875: -2.4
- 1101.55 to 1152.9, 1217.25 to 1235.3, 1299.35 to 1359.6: -2.0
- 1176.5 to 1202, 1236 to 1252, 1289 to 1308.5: -2.3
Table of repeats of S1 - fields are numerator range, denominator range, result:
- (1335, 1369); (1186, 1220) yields 0.66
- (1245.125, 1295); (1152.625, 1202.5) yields 0.76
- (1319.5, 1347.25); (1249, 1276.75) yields 0.85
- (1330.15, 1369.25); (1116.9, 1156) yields 0.64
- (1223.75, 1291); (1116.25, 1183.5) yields 0.81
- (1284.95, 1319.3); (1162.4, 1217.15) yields 0.60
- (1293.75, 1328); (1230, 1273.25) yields 0.73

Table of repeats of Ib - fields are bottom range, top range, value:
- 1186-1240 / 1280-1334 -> 0.67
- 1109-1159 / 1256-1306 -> 0.67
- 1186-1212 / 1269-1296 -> 0.71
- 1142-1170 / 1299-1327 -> 0.62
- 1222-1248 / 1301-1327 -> 0.72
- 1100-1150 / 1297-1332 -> 0.61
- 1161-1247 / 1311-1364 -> 0.70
